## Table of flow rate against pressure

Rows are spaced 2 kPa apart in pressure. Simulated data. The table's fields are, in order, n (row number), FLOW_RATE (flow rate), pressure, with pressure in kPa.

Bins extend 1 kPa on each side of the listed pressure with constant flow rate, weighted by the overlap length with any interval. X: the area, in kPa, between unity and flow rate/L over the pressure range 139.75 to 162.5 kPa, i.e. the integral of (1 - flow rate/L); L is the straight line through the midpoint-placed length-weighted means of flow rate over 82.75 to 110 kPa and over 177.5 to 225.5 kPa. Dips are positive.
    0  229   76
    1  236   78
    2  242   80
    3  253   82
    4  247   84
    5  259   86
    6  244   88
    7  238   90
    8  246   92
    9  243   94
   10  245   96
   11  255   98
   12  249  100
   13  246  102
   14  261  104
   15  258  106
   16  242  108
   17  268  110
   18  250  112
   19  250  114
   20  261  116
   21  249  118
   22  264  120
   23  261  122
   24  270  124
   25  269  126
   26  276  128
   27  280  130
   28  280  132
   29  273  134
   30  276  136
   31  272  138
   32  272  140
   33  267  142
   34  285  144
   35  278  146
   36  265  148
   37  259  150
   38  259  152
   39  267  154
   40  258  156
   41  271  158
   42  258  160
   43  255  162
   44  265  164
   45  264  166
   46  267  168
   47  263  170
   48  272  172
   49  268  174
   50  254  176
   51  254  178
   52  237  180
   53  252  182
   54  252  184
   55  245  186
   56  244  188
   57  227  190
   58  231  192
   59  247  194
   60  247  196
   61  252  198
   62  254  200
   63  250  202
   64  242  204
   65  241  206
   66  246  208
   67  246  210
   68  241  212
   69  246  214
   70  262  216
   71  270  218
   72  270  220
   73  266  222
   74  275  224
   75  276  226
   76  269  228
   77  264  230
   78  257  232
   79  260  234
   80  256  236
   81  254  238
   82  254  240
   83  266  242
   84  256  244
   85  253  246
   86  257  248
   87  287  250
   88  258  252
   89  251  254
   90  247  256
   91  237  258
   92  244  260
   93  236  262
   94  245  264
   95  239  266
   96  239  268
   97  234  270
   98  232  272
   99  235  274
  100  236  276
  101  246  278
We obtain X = -1.5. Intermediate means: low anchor 249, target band 266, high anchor 250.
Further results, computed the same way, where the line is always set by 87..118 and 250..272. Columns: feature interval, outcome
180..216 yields 0.2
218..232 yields -1.3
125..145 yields -2.1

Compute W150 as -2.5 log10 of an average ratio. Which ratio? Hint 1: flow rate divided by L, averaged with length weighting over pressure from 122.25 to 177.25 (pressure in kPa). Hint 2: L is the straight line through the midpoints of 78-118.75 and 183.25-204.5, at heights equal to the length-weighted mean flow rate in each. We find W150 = -0.09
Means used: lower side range 250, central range 268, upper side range 245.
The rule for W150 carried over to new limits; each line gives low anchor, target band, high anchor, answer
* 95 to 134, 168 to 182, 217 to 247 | 0.01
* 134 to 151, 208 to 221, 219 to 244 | 0.04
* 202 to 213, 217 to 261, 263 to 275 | -0.09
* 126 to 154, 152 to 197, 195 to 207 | 0.02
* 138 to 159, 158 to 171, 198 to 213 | 0.00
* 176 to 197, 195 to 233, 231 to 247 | -0.02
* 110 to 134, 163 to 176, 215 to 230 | 0.01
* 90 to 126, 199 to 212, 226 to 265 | 0.04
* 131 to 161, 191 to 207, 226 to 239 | 0.08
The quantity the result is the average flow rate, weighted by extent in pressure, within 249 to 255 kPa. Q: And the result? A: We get 265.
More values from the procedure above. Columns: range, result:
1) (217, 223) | 269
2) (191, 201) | 246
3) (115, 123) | 259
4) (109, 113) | 259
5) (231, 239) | 257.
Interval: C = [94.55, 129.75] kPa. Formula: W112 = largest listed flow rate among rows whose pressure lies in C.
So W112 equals 276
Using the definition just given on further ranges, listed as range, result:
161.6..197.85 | 272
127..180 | 285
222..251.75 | 287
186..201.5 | 254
